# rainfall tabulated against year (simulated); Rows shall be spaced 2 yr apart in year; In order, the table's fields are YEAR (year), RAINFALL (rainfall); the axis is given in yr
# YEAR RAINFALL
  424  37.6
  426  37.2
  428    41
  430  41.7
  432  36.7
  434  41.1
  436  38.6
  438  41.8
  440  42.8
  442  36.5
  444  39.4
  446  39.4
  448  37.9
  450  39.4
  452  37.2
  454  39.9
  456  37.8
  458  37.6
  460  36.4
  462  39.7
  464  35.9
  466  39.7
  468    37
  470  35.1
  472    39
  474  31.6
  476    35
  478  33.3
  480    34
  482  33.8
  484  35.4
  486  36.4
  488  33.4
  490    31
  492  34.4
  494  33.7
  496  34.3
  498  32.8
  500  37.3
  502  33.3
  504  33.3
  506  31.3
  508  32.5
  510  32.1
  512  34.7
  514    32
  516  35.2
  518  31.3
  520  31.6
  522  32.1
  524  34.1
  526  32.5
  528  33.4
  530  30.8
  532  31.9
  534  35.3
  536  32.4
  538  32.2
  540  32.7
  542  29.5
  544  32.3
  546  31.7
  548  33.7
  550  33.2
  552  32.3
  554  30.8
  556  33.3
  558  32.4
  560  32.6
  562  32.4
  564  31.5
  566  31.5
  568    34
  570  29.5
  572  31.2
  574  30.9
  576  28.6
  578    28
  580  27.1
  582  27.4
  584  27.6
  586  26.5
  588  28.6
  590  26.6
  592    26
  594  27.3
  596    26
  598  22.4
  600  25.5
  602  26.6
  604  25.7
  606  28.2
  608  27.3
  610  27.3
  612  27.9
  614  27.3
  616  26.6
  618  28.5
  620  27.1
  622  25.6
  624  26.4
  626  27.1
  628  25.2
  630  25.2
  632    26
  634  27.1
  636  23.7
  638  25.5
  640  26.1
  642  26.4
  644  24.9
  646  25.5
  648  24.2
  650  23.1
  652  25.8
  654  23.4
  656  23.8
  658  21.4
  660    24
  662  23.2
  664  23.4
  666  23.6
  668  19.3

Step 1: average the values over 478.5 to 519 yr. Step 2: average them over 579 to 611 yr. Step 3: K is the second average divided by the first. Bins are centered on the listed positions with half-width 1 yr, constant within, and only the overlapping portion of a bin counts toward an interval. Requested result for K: 0.79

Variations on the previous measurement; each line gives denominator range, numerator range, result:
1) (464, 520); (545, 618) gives 0.85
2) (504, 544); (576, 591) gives 0.85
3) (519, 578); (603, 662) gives 0.80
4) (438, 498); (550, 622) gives 0.79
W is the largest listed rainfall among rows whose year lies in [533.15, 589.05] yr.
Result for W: 35.3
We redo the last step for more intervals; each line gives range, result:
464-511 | 39.7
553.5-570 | 34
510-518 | 35.2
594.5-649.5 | 28.5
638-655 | 26.4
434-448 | 42.8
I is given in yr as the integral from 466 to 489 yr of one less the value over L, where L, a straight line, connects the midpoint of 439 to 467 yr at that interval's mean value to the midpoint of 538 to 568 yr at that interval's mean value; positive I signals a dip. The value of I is 1.2 yr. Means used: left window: 38.5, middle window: 35.1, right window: 32.2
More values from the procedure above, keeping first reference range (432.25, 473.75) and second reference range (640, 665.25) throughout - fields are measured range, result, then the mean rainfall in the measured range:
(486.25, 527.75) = 1.6 yr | 33.2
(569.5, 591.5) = 0.8 yr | 28.3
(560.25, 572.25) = -0.6 yr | 31.8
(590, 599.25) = 0.9 yr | 25.6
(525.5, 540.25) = 0.0 yr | 32.7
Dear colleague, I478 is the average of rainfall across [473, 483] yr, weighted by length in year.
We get 33.5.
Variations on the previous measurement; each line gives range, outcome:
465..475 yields 36.5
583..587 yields 27.1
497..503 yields 34.5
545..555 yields 32.3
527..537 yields 32.8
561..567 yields 31.8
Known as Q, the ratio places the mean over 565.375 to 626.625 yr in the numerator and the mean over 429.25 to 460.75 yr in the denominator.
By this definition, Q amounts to 0.71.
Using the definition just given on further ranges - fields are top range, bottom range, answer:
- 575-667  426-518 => 0.71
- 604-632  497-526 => 0.81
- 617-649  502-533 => 0.79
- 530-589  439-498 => 0.85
